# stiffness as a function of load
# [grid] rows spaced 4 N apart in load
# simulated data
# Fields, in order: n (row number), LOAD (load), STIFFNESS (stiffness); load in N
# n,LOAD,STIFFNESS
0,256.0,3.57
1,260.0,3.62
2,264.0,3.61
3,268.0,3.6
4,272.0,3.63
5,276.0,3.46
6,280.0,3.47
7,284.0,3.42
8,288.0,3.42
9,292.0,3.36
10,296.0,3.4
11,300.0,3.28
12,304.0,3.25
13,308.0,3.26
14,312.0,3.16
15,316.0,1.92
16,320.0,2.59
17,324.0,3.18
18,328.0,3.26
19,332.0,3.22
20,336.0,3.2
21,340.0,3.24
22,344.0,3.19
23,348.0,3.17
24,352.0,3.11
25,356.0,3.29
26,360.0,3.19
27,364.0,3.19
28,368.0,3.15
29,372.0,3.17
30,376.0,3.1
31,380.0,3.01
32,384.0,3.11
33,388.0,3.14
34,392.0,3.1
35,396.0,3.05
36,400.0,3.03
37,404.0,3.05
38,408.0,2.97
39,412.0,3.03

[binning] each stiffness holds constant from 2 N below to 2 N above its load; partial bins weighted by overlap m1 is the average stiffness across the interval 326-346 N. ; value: 3.22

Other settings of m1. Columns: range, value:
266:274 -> 3.62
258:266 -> 3.62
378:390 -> 3.09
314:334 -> 2.83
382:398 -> 3.1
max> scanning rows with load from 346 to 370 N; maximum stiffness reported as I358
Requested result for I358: 3.29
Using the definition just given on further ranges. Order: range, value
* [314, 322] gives 2.59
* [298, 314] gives 3.28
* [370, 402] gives 3.17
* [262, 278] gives 3.63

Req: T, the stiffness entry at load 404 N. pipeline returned 3.05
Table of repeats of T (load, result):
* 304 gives 3.25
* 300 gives 3.28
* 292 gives 3.36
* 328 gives 3.26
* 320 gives 2.59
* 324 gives 3.18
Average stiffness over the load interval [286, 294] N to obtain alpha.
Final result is 3.39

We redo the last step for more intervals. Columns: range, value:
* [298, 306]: 3.26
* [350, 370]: 3.19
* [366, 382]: 3.11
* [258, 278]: 3.58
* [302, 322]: 2.84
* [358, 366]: 3.19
